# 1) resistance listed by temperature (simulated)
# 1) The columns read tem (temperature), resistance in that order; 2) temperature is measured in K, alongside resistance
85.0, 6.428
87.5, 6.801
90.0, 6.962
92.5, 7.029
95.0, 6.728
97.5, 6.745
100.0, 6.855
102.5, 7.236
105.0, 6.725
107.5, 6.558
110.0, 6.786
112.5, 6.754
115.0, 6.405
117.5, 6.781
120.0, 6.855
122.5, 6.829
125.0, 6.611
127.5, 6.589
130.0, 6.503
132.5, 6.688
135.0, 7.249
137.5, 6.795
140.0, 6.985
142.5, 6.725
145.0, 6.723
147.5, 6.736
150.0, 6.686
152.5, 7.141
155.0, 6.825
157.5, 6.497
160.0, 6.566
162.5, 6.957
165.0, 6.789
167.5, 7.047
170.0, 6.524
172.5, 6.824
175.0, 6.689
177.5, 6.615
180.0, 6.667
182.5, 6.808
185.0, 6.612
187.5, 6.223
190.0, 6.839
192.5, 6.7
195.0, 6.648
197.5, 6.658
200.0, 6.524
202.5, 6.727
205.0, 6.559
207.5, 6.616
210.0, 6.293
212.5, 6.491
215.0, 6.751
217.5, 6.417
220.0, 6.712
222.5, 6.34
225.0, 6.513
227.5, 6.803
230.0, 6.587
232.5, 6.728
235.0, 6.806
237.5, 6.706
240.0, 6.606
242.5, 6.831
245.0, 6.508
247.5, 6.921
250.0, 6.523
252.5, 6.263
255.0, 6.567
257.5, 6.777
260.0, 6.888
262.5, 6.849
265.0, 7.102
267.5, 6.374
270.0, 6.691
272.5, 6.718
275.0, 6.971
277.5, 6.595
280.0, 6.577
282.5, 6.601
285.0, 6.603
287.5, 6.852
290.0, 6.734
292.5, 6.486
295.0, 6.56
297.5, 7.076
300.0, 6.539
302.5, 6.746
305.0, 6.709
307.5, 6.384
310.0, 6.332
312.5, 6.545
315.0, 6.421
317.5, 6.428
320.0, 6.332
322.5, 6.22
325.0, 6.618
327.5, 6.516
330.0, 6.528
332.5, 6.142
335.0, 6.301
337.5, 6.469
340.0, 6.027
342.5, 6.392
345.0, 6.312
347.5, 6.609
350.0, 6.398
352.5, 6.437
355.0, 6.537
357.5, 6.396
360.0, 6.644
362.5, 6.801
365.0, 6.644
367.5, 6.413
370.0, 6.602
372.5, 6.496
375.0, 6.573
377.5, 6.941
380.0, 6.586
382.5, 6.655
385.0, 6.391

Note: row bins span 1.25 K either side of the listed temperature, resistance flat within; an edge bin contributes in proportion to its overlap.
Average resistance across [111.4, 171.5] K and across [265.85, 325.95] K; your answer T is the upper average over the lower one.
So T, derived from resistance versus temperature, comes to 1.0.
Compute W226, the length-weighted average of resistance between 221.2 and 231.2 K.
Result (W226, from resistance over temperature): 6.56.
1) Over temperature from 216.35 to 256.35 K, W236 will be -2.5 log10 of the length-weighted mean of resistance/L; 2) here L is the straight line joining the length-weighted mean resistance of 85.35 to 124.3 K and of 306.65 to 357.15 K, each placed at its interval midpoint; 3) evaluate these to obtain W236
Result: -0.009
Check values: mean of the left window 6.79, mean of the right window 6.4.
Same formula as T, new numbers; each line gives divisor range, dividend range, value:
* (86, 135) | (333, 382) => 0.96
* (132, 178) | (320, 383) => 0.95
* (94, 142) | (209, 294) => 0.98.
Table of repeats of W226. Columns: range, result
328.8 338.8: 6.36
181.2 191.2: 6.62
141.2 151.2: 6.72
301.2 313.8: 6.54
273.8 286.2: 6.67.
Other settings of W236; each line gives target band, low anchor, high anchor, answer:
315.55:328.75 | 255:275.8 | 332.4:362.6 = 0.02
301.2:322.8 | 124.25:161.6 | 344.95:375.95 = 0.02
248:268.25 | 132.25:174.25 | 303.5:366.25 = -0.01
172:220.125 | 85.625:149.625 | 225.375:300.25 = 0.02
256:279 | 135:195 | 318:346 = -0.04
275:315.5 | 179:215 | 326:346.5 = -0.03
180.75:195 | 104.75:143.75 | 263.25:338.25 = 0.01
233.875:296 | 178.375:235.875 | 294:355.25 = -0.02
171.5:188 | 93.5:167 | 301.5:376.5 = 0.01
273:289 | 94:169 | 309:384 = -0.02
